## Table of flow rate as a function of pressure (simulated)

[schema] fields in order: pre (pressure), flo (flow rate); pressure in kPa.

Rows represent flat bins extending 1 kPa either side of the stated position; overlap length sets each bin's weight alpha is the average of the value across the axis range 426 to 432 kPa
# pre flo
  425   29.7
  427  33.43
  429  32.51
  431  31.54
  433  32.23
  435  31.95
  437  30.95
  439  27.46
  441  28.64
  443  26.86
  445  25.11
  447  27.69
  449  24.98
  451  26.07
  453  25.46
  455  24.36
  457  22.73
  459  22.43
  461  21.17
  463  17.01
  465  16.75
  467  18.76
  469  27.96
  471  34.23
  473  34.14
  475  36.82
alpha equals 32.5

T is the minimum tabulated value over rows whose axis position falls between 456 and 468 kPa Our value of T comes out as 16.75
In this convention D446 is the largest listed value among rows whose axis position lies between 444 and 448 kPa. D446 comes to 27.69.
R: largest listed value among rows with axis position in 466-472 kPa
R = 34.23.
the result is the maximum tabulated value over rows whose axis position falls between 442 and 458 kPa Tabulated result 27.69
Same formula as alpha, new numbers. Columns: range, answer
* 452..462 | 23.2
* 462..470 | 20.1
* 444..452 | 26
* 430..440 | 30.8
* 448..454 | 25.5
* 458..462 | 21.8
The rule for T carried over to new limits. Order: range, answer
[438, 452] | 24.98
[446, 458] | 22.73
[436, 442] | 27.46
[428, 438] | 30.95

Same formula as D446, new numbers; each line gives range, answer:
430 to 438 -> 32.23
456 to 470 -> 27.96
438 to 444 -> 28.64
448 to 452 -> 26.07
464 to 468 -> 18.76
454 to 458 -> 24.36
